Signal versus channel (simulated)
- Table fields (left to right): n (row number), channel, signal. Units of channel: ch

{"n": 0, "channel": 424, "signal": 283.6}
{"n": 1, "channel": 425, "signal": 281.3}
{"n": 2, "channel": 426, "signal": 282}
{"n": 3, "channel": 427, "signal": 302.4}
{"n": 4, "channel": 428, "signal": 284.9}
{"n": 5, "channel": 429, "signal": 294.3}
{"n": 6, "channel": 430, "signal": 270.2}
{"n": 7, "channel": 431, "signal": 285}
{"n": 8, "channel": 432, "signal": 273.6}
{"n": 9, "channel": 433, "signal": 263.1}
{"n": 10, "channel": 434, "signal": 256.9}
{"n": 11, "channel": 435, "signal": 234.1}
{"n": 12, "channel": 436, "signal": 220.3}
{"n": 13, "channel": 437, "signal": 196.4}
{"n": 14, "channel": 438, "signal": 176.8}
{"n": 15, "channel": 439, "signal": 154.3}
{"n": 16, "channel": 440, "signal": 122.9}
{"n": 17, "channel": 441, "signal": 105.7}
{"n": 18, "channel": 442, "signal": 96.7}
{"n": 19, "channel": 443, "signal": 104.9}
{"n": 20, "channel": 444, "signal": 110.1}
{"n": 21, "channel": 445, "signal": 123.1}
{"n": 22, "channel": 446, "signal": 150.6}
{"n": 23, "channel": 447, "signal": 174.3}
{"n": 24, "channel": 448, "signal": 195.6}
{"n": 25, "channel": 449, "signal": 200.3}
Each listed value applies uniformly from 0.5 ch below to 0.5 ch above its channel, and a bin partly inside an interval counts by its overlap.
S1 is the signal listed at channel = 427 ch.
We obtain 302.4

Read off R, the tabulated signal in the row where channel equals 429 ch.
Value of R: 294.3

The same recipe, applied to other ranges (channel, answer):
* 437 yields 196.4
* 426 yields 282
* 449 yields 200.3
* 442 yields 96.7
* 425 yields 281.3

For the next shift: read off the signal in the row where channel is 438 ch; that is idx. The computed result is 176.8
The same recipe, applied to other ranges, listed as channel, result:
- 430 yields 270.2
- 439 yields 154.3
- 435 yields 234.1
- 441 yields 105.7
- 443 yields 104.9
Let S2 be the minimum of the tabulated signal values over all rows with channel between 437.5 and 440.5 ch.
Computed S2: 122.9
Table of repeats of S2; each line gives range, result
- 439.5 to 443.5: 96.7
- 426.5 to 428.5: 284.9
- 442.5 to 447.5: 104.9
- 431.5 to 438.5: 176.8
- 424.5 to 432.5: 270.2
